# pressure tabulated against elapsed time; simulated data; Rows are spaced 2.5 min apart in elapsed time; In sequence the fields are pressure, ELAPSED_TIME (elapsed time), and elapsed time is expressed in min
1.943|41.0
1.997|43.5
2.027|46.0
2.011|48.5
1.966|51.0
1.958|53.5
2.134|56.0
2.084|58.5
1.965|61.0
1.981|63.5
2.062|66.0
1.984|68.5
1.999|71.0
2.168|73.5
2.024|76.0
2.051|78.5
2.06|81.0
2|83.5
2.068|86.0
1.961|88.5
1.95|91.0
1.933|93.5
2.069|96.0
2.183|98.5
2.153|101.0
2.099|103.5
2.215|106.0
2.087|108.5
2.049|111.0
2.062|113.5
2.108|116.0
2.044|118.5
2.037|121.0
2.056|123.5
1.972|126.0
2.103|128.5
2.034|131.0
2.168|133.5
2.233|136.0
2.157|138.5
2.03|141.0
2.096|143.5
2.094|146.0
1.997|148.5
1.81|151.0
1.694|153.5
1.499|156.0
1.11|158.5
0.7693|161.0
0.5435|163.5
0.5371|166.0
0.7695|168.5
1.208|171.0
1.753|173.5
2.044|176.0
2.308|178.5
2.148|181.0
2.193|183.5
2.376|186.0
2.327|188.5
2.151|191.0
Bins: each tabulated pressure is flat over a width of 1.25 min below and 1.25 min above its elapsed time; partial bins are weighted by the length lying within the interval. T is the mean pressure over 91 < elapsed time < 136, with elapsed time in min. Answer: 2.08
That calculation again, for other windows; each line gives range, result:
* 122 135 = 2.07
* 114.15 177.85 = 1.72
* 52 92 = 2.03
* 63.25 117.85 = 2.06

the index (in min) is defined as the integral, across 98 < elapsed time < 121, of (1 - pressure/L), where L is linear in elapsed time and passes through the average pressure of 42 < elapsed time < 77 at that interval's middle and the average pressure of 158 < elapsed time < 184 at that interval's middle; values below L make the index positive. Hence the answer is -4.9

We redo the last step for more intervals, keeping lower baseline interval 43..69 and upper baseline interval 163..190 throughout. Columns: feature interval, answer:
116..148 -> -4.8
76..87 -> -0.5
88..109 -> -1.9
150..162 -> 2.5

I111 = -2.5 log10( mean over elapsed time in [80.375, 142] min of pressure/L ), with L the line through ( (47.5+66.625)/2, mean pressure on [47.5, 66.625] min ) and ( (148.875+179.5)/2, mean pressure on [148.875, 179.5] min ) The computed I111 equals -0.23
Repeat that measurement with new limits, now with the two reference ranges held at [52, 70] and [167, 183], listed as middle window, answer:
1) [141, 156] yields -0.074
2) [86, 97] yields -0.026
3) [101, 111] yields -0.122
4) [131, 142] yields -0.177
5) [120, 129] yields -0.106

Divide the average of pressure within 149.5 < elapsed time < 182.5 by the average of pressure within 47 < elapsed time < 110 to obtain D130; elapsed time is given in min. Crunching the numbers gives 0.69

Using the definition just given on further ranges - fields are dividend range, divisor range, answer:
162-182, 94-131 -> 0.67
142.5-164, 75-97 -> 0.77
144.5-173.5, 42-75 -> 0.64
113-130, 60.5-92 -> 1.02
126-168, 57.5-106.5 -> 0.82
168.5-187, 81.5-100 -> 0.95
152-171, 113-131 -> 0.49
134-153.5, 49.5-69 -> 1.01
